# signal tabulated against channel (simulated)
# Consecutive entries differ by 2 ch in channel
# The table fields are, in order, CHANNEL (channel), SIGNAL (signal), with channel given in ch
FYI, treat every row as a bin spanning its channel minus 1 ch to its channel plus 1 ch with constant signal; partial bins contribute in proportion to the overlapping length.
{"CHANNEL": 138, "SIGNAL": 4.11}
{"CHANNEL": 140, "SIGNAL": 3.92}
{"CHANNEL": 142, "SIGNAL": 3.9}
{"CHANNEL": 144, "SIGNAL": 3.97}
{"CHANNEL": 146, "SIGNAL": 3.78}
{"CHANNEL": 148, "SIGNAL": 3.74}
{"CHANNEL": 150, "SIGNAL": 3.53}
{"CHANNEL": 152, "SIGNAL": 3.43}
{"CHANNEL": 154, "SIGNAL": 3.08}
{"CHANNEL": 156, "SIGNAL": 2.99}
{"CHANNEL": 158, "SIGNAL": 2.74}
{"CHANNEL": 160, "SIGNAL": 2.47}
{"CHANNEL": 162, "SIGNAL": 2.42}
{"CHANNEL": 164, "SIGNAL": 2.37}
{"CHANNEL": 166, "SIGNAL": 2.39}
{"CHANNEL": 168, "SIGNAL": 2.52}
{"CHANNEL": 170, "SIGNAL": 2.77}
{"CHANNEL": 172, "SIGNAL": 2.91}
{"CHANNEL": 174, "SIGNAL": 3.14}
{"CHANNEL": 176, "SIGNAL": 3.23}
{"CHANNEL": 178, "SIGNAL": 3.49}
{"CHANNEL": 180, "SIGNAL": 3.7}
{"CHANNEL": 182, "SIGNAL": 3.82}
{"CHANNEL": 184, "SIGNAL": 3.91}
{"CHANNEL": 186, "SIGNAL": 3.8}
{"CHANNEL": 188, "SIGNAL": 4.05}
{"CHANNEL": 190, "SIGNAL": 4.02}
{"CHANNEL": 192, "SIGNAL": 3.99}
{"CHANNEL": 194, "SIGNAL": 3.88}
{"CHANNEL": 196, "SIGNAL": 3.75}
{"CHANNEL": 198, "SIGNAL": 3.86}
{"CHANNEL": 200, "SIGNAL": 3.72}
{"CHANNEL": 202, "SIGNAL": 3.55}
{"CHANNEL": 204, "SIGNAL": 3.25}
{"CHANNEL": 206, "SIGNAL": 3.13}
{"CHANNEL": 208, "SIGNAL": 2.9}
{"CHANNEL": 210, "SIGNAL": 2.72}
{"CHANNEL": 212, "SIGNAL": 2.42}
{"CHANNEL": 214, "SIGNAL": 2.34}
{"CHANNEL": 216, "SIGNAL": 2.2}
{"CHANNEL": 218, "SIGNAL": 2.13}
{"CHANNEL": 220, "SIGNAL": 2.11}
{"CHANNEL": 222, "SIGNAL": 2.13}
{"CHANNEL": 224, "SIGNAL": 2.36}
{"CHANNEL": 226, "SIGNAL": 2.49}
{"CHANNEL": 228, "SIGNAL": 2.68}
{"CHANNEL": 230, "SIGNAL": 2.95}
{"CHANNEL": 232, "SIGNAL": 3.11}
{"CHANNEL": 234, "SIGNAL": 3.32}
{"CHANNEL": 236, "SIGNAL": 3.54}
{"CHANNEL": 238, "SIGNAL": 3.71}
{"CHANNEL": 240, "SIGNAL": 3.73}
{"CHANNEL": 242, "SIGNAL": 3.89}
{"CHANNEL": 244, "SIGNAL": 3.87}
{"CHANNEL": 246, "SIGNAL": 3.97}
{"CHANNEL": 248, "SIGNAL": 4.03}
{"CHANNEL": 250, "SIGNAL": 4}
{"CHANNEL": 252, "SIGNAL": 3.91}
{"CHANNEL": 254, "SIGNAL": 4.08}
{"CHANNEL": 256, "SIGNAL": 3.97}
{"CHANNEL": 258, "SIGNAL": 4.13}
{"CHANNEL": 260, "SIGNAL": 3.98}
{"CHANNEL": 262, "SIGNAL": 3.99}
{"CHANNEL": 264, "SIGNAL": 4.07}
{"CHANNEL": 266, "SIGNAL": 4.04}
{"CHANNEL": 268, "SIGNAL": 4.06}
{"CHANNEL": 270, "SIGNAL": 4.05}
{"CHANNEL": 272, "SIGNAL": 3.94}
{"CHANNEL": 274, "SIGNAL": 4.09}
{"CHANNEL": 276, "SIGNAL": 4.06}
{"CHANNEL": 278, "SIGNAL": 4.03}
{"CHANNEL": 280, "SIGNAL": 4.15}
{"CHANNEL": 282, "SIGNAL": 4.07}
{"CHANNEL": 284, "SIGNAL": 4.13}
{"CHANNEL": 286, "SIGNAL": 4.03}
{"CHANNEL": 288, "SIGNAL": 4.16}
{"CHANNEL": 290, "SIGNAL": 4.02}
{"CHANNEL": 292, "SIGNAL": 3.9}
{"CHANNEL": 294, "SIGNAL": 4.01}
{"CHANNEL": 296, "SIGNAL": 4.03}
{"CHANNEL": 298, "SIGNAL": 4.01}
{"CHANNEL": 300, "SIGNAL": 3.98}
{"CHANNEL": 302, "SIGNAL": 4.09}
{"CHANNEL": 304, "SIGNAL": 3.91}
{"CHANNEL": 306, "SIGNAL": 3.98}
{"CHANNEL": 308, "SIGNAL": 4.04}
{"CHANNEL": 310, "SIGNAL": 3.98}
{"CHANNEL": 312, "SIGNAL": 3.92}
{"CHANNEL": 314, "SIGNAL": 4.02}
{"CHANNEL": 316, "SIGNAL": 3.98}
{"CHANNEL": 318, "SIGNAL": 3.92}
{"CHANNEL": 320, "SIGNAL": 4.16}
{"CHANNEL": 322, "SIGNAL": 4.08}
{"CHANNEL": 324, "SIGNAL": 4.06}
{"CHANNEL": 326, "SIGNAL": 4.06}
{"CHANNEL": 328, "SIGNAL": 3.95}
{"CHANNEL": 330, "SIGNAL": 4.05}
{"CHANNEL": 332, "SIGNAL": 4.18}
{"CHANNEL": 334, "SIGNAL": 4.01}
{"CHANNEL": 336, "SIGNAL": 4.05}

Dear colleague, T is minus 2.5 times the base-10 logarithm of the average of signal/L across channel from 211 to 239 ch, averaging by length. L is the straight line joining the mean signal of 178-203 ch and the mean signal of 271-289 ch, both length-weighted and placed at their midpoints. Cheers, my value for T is 0.415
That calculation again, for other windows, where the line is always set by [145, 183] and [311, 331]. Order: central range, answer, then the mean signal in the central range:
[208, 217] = 0.34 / 2.47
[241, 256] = -0.11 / 3.96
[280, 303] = -0.06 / 4.04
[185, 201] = -0.19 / 3.88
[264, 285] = -0.09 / 4.06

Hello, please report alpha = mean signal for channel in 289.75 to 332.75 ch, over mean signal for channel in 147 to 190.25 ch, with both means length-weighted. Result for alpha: 1.26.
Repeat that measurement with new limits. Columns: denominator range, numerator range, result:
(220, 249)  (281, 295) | 1.25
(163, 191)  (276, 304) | 1.23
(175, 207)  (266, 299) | 1.09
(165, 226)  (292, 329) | 1.28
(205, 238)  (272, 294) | 1.51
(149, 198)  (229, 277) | 1.18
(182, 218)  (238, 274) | 1.18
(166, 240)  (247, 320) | 1.28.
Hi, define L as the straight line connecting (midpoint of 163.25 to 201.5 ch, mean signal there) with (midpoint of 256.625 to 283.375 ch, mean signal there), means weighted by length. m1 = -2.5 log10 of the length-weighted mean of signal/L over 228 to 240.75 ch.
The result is 0.145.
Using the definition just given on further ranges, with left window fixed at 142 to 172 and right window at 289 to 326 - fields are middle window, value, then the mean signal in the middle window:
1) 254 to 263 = -0.09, 4.02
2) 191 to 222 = 0.11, 3.03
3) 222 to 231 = 0.33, 2.57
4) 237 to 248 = -0.08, 3.85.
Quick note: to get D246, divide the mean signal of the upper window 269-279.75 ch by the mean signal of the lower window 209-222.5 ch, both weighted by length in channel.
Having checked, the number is 1.76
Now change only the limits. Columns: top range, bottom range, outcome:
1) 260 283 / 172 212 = 1.15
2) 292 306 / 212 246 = 1.37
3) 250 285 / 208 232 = 1.64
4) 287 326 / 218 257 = 1.21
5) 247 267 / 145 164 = 1.30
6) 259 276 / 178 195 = 1.04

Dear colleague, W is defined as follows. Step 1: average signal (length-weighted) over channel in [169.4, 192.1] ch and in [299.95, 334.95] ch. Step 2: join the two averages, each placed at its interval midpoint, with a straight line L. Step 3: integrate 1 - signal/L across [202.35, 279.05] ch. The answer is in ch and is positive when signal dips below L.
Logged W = 7.5 ch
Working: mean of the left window 3.57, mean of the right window 4.02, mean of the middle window 3.41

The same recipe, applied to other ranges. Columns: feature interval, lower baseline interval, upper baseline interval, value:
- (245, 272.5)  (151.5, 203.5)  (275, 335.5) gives -1.8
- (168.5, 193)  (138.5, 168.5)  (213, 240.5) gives -4.3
